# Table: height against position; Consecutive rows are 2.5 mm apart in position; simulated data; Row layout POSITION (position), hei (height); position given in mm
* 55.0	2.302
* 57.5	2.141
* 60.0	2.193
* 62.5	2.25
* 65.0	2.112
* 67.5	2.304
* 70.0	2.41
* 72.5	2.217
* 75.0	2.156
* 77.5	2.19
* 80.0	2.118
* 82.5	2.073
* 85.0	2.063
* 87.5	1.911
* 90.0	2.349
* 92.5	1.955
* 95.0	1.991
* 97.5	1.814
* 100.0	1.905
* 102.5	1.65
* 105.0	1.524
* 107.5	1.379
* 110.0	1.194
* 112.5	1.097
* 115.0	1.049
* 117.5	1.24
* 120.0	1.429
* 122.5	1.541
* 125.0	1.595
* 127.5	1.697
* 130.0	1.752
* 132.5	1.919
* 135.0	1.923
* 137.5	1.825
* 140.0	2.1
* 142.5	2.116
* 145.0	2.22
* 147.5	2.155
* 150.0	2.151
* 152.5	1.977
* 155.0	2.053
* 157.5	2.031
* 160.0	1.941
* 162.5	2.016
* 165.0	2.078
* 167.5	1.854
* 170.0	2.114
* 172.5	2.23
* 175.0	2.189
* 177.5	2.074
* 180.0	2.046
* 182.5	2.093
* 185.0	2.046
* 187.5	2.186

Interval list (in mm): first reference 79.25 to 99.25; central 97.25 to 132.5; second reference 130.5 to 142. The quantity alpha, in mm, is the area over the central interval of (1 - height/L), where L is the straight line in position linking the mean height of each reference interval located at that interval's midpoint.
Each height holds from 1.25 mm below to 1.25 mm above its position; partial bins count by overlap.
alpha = 8.6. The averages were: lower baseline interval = 2.03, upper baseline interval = 1.94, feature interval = 1.5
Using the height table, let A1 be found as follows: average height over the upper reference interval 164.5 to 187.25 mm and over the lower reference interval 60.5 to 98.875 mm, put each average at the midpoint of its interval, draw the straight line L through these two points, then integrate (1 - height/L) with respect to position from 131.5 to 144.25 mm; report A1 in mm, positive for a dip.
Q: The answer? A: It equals 0.7 mm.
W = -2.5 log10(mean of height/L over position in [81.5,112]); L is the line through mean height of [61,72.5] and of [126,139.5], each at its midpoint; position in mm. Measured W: 0.16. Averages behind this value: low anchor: 2.26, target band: 1.8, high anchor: 1.83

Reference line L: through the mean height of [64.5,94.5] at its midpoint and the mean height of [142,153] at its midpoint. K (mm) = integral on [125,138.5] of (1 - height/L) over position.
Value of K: 2.1 mm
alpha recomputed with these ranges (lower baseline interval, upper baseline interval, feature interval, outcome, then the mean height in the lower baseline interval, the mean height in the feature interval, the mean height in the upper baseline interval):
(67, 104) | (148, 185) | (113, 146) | 5.7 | 2.07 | 1.71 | 2.06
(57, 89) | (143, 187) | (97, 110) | 3.3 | 2.17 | 1.6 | 2.08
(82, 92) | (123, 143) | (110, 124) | 4.8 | 2.09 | 1.27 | 1.84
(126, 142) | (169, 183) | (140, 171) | -0.9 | 1.88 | 2.06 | 2.13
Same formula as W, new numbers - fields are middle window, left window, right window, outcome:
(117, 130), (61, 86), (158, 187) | 0.35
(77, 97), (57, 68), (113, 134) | -0.08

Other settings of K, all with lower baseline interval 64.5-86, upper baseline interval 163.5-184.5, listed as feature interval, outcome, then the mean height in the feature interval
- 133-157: 0.7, 2.05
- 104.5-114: 3.9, 1.27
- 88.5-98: 0.6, 2.04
